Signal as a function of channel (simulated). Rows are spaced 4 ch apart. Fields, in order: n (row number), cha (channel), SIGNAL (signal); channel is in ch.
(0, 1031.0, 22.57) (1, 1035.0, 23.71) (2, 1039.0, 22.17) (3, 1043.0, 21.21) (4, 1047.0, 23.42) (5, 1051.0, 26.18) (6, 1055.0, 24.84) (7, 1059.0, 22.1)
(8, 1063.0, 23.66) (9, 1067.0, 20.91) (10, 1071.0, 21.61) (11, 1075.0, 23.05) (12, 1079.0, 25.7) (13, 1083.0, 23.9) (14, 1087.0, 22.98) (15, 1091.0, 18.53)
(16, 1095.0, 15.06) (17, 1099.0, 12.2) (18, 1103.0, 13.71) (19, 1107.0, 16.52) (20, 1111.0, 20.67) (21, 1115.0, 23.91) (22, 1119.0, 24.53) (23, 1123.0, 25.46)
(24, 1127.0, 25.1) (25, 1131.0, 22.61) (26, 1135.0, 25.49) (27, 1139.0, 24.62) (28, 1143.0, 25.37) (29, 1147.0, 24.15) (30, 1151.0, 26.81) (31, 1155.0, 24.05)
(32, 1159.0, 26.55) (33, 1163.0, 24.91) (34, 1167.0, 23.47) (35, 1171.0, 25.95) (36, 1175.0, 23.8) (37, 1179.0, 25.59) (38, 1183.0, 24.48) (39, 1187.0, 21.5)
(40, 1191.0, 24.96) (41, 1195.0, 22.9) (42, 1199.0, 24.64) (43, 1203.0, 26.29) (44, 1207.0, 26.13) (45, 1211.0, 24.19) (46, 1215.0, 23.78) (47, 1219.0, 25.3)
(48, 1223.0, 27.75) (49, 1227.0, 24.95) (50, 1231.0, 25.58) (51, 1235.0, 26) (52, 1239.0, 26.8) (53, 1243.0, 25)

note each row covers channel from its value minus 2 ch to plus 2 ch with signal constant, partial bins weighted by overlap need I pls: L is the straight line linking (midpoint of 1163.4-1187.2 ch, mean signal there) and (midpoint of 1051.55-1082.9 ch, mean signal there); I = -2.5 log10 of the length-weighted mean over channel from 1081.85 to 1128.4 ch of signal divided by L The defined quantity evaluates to 0.18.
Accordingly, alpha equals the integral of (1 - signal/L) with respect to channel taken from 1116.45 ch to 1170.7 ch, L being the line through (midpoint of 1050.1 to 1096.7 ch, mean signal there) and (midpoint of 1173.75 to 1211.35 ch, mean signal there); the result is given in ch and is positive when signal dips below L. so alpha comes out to -3.0 ch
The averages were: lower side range 22.3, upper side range 24.5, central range 24.9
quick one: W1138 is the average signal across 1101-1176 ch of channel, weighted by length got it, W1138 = 23.6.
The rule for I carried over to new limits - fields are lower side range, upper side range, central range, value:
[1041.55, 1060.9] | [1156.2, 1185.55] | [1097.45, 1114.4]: 0.41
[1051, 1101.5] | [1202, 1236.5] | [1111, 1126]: -0.07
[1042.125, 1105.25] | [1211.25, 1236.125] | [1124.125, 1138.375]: -0.08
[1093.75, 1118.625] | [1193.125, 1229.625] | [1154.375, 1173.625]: -0.15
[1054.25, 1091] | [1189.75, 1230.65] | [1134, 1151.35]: -0.05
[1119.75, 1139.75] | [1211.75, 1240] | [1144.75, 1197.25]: 0.02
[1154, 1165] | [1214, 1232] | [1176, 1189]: 0.07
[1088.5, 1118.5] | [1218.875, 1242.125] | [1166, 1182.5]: -0.11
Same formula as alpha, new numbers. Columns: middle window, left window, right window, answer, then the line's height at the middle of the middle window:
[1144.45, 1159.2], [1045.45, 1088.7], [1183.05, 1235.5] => -0.6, 24.3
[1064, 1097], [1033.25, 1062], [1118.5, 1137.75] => 3.2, 23.9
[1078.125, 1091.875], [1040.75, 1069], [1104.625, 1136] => 0.1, 23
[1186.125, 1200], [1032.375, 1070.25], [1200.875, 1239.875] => 0.9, 25.2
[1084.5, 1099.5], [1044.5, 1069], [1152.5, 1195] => 3.7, 23.8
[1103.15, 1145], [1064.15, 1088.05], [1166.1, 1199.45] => 1.0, 23.5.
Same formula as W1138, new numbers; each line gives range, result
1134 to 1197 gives 24.6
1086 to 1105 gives 16.2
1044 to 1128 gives 21.6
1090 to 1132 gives 19.8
